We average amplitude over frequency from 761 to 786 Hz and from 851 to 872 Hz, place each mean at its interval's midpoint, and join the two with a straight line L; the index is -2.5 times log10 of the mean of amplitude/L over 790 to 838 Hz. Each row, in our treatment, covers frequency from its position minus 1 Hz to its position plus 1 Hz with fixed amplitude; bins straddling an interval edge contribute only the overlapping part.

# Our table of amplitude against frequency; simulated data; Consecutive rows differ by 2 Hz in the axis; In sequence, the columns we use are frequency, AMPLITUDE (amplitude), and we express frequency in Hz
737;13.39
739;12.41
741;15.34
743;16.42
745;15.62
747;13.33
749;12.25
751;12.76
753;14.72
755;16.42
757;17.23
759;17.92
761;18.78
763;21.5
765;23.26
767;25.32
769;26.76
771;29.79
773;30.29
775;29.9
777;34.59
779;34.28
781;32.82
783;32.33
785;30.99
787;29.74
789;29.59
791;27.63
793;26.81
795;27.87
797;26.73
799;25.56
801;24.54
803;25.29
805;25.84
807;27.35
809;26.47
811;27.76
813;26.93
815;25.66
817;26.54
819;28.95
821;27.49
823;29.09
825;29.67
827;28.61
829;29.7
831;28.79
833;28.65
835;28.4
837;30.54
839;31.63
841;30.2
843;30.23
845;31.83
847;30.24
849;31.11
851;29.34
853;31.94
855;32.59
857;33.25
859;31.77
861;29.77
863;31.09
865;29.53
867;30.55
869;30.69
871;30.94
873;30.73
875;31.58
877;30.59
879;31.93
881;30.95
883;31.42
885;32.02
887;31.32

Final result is 0.09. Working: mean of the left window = 28.9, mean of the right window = 31.1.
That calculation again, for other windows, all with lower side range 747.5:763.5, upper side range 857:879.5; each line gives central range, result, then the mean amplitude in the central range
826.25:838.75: -0.118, 29.3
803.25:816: -0.146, 26.6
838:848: -0.120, 30.8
